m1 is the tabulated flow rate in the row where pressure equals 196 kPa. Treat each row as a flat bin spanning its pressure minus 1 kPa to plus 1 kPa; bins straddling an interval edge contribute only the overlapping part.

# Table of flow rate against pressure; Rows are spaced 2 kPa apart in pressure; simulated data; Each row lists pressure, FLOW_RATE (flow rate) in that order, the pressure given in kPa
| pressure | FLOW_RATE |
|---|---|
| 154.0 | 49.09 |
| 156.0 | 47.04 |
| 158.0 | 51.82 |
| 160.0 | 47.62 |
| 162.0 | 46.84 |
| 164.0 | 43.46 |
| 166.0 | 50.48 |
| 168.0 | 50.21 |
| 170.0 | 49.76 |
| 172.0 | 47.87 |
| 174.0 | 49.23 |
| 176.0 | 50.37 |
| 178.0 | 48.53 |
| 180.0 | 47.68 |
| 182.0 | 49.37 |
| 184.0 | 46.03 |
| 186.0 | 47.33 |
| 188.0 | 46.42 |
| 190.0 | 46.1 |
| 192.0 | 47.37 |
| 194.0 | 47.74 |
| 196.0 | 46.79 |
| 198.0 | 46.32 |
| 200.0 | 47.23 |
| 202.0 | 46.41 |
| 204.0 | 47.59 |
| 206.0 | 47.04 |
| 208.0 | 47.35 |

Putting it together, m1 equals 46.79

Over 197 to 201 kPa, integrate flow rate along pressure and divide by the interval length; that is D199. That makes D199 46.8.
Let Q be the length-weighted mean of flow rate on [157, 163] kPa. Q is 48.8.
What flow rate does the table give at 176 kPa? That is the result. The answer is 50.37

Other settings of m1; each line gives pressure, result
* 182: 49.37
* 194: 47.74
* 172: 47.87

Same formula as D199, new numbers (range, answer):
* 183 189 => 46.6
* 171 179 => 49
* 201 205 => 47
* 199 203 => 46.8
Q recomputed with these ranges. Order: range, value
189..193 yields 46.7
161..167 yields 46.9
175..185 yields 48.4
